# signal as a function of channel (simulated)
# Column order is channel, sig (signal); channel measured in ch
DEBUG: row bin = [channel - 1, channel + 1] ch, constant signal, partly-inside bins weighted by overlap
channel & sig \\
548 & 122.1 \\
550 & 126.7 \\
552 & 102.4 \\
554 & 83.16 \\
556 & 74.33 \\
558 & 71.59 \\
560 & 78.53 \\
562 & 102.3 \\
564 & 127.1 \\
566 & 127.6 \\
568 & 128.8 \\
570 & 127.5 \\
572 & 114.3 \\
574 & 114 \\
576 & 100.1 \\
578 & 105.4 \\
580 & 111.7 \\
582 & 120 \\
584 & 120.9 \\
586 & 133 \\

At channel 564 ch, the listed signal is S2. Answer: 127.1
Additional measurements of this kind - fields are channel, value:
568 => 128.8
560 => 78.53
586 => 133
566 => 127.6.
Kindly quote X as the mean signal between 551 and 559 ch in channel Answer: 82.9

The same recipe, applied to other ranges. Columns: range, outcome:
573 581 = 108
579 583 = 116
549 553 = 115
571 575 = 114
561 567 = 119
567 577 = 117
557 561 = 75.1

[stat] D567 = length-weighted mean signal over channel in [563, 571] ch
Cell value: 128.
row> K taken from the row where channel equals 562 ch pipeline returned 102.3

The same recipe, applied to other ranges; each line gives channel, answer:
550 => 126.7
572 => 114.3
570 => 127.5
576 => 100.1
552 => 102.4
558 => 71.59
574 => 114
